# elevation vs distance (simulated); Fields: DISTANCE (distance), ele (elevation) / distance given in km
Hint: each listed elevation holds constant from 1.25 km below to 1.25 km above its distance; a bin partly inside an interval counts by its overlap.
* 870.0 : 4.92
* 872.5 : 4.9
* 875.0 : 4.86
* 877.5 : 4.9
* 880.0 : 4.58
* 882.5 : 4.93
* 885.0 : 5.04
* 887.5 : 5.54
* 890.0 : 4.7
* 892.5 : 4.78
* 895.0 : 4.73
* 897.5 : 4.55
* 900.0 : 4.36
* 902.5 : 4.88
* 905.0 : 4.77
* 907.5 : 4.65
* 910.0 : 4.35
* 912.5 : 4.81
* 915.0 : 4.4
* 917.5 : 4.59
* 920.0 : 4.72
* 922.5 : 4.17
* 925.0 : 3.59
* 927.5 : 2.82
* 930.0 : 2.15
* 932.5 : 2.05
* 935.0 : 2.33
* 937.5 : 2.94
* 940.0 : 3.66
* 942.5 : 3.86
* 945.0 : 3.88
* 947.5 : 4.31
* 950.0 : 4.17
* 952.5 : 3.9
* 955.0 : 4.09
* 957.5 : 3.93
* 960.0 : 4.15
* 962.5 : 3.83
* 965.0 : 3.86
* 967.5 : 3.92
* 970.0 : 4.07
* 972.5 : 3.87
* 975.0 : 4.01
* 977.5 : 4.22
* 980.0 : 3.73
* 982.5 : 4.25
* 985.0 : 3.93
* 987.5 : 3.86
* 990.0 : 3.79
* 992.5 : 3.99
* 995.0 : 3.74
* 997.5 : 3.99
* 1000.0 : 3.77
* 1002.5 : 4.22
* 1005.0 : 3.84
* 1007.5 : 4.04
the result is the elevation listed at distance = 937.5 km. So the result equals 2.94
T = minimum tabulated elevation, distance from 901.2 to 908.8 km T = 4.65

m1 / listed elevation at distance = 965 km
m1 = 3.86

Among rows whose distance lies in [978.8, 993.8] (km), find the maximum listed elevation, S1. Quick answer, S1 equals 4.25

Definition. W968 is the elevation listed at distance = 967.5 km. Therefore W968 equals 3.92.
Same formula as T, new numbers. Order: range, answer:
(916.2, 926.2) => 3.59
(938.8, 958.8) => 3.66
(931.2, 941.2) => 2.05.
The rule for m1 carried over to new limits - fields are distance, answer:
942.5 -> 3.86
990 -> 3.79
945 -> 3.88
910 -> 4.35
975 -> 4.01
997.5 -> 3.99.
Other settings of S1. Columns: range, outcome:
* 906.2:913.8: 4.81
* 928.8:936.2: 2.33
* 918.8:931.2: 4.72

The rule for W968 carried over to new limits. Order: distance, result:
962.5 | 3.83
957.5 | 3.93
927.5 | 2.82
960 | 4.15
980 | 3.73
